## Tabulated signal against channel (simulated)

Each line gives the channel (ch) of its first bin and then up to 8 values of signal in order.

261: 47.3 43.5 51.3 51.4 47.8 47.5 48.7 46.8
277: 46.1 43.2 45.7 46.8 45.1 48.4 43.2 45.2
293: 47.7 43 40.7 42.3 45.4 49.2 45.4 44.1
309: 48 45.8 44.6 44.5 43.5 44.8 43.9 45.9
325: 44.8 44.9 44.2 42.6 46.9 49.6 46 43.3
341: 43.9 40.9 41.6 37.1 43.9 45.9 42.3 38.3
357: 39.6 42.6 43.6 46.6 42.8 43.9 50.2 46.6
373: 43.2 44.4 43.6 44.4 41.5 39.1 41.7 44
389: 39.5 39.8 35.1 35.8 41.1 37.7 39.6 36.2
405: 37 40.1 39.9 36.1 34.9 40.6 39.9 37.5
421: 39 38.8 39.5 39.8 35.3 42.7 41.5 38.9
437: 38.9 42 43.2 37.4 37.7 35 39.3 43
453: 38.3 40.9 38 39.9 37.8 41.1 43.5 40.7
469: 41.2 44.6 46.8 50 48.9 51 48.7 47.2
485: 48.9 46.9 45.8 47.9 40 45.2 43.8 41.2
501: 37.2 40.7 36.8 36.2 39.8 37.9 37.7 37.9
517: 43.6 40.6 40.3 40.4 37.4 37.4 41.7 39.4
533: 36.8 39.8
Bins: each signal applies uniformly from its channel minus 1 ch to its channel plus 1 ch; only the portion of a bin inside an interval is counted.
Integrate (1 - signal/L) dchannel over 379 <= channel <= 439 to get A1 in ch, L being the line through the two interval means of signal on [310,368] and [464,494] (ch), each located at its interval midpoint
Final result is 7.7 ch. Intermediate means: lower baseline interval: 43.7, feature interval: 39.2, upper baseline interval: 46.1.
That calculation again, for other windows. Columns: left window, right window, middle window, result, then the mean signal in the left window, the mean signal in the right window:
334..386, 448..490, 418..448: 3.14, 43.3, 43.9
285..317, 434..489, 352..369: 0.49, 45.1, 42.6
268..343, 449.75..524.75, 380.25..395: 1.41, 45.3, 42.4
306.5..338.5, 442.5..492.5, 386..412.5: 3.39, 45.2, 43.2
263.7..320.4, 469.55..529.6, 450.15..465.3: 1.13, 45.9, 42.7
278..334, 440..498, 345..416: 4.93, 45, 43.2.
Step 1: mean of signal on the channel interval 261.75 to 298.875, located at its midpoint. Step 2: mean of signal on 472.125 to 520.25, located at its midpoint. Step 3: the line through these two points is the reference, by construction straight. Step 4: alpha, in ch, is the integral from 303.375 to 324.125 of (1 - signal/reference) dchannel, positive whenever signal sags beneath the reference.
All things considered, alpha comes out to 0.2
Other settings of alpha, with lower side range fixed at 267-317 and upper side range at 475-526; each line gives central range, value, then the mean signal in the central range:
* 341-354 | 0.8 ch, 42.1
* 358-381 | 0.0 ch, 44.6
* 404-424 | 2.5 ch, 38.4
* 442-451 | 1.1 ch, 38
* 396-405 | 1.2 ch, 38.5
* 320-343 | 0.1 ch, 44.9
